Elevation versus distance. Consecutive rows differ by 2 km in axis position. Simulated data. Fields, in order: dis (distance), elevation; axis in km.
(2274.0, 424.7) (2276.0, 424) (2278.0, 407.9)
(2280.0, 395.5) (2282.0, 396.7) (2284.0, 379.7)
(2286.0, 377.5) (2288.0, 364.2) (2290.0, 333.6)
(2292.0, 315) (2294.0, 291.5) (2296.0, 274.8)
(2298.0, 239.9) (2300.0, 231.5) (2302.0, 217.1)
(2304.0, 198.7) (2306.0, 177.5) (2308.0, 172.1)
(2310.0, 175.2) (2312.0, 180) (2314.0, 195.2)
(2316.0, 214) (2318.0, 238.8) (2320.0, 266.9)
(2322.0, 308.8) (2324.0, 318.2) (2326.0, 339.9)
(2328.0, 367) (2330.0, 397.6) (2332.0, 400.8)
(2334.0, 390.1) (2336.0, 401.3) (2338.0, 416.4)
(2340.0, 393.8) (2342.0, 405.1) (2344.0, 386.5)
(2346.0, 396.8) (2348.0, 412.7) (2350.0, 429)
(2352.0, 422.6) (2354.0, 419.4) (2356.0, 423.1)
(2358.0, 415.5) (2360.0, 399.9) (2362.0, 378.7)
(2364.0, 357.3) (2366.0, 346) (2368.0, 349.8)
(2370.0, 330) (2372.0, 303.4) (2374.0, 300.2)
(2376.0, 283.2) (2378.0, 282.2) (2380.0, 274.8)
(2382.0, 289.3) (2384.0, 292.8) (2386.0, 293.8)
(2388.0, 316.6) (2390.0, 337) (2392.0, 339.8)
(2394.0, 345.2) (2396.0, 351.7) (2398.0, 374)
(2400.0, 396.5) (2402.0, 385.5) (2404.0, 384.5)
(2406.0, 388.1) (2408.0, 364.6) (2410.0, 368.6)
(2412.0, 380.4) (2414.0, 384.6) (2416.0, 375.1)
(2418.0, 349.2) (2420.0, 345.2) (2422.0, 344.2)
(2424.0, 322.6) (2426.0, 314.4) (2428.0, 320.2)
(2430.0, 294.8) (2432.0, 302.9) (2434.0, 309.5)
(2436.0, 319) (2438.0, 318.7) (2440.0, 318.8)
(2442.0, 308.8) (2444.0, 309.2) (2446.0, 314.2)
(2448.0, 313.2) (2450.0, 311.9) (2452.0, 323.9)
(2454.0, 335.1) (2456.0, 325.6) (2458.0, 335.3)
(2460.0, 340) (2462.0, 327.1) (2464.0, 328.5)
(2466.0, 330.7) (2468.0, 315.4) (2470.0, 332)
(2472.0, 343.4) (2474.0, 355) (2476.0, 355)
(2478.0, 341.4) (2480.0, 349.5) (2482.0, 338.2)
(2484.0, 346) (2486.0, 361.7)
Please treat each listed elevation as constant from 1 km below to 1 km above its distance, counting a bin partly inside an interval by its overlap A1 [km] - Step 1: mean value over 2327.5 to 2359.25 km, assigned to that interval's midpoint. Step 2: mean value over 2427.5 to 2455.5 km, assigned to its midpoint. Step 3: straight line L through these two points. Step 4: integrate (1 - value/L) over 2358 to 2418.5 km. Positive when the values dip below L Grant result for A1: 2.9 km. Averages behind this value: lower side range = 405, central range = 345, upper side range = 314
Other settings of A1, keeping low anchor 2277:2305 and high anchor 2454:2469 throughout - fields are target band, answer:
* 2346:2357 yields -3.4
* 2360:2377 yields -0.7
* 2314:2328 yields 1.6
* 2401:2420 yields -2.8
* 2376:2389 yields 1.3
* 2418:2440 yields 0.4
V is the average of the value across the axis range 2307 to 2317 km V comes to 187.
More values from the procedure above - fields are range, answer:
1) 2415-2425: 347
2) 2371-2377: 296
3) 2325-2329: 353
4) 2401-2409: 381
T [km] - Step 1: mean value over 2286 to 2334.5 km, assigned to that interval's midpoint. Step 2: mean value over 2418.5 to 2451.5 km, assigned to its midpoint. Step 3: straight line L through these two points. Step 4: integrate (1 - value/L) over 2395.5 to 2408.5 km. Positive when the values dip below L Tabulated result -3.1 km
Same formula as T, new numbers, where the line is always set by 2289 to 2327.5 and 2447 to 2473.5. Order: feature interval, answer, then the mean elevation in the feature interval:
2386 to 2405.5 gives -4.09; 356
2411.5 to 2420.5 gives -1.84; 367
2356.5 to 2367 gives -4.00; 382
